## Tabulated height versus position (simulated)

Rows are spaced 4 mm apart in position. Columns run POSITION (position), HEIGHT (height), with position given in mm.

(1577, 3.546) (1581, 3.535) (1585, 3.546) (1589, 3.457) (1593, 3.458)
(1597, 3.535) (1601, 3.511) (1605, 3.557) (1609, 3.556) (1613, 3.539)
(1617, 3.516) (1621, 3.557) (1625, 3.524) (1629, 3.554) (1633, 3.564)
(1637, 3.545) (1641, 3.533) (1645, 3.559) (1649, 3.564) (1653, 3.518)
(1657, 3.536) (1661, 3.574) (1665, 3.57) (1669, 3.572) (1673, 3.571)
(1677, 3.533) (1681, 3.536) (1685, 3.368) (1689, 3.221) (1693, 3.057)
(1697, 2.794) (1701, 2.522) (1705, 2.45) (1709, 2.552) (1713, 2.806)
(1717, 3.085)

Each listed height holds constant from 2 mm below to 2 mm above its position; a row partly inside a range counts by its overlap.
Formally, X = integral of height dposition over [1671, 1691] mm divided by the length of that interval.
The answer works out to 3.45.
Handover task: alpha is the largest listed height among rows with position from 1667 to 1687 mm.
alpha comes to 3.572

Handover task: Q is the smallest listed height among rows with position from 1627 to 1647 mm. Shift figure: 3.533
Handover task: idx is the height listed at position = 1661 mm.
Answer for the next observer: 3.574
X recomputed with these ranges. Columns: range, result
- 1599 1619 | 3.54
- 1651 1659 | 3.53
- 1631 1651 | 3.55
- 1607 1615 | 3.55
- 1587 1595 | 3.46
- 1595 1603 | 3.52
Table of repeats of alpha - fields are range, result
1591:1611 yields 3.557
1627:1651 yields 3.564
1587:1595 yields 3.458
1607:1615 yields 3.556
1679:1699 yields 3.536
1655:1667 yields 3.574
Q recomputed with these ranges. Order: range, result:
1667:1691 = 3.221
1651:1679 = 3.518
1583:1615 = 3.457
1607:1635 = 3.516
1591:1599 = 3.458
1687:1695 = 3.057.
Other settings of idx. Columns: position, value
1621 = 3.557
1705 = 2.45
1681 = 3.536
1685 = 3.368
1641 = 3.533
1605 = 3.557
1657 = 3.536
